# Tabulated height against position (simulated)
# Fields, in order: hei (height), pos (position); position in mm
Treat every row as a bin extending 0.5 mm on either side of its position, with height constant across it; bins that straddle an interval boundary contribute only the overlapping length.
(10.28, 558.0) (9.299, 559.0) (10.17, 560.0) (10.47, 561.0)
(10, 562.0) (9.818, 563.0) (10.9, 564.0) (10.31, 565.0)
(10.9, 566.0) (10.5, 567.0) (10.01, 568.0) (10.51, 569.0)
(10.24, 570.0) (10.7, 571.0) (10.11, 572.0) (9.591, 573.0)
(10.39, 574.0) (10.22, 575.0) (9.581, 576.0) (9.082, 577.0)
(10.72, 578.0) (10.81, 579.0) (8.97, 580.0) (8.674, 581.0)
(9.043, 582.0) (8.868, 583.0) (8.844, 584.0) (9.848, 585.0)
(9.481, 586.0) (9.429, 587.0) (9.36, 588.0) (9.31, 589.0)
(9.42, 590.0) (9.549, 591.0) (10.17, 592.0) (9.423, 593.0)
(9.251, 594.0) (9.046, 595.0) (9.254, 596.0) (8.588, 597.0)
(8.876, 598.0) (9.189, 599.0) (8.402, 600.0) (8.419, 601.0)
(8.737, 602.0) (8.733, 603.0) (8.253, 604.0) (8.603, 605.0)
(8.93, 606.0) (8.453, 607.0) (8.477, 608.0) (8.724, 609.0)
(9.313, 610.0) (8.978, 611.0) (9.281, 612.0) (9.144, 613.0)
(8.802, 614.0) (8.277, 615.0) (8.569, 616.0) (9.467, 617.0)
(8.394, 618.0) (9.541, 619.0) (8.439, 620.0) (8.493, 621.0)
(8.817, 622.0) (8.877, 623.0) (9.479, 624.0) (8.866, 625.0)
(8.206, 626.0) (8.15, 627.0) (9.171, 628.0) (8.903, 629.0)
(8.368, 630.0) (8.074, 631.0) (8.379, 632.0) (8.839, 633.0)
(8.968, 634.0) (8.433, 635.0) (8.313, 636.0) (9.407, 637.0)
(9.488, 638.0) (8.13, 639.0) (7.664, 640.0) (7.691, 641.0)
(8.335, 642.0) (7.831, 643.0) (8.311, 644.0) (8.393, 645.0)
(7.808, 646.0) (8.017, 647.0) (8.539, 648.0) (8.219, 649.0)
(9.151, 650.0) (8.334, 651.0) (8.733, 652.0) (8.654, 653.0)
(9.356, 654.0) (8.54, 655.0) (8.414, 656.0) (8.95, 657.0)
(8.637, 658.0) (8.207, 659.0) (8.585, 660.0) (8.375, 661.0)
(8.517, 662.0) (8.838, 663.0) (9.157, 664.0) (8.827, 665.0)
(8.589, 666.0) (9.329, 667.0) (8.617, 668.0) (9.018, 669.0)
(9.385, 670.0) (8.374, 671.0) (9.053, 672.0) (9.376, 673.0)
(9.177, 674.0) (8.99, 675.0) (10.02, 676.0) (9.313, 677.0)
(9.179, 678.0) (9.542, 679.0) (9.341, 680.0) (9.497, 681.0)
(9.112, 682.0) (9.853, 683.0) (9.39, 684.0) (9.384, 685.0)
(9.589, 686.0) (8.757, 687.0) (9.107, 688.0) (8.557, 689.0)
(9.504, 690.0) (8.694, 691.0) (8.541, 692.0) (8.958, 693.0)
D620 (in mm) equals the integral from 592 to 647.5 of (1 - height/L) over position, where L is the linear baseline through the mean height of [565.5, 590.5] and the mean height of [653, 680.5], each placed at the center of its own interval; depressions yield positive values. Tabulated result 4.2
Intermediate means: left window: 9.78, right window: 8.95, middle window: 8.69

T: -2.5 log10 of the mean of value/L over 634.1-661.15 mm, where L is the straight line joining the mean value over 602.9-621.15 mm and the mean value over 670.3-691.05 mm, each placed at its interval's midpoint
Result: 0.069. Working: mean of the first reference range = 8.79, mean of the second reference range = 9.24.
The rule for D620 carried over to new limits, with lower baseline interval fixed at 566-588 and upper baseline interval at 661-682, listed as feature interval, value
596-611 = 1.4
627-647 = 2.0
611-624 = 0.9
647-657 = 0.6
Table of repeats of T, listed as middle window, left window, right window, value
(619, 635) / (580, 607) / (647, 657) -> 0.016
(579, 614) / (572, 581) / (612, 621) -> 0.035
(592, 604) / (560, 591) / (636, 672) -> 0.068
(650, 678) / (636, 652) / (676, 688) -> 0.003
